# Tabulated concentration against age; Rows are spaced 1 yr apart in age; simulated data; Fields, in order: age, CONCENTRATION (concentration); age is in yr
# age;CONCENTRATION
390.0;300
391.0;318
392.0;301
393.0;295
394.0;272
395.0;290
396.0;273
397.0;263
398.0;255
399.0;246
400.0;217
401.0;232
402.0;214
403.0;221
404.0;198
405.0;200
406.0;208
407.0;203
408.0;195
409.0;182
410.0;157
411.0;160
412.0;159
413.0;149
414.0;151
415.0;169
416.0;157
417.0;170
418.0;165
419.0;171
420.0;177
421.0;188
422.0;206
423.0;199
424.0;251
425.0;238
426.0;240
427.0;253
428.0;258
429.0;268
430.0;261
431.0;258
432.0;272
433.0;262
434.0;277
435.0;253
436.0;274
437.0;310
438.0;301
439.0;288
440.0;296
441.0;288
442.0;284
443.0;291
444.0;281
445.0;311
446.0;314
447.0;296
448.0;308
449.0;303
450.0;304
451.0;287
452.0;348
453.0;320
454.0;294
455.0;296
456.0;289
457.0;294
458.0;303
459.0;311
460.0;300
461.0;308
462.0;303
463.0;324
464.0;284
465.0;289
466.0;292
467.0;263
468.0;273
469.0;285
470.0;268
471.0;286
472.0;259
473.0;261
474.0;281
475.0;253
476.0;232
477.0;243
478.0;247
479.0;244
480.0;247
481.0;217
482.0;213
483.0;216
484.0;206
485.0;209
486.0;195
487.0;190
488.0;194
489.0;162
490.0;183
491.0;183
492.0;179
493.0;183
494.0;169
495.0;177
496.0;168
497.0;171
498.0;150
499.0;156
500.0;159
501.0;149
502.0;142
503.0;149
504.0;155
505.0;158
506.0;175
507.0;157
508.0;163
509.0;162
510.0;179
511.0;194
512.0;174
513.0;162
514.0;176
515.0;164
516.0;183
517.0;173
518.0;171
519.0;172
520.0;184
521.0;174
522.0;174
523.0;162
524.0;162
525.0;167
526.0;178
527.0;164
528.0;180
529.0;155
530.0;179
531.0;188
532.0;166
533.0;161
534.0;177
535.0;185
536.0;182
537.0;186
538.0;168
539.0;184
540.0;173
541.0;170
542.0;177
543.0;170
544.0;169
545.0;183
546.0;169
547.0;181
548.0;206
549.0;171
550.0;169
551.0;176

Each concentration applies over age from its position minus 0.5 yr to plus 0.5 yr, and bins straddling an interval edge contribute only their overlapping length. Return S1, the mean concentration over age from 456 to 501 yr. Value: 234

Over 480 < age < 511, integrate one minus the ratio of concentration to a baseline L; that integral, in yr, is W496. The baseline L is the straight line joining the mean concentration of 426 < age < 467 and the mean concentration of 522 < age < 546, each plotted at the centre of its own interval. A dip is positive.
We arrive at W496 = 6.6 yr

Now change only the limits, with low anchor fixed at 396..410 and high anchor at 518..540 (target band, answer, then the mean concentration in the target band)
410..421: 2.6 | 164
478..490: -1.2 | 209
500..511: 1.3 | 160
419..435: -2.3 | 239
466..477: -4.1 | 266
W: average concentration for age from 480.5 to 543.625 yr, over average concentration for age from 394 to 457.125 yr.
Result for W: 0.71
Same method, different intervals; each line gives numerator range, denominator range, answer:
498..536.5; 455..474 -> 0.58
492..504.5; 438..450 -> 0.54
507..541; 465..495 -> 0.76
